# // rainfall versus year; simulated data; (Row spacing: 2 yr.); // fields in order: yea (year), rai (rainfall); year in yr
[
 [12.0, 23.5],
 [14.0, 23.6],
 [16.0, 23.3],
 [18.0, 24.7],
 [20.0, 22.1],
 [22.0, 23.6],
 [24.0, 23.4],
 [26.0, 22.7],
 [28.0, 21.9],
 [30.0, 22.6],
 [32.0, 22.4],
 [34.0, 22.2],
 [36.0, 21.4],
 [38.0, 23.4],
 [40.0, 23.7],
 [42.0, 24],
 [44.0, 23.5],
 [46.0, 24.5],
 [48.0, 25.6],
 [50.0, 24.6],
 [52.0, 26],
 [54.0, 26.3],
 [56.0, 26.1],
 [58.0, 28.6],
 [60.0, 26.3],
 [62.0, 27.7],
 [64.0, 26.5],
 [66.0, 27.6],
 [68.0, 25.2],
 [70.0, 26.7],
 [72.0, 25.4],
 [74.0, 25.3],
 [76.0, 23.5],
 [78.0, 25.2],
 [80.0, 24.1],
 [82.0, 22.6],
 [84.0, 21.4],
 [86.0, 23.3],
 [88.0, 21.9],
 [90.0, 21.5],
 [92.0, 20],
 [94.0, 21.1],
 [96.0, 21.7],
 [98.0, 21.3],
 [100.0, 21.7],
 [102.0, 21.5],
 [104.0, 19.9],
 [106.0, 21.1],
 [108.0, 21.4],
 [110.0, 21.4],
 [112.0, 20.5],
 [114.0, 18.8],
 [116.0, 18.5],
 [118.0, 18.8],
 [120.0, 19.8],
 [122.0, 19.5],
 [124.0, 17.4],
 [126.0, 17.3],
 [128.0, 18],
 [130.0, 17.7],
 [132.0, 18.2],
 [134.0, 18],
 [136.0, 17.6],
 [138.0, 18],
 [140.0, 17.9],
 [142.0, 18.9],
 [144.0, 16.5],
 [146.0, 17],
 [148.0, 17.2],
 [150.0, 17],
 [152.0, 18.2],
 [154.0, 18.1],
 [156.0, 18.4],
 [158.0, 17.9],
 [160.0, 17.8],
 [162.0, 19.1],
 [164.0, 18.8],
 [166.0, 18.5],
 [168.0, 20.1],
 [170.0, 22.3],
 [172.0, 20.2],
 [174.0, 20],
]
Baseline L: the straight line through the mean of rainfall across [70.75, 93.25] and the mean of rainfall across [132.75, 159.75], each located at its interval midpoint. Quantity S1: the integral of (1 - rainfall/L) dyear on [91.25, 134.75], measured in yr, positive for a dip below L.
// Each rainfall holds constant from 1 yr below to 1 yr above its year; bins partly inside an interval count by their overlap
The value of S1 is 1.8 yr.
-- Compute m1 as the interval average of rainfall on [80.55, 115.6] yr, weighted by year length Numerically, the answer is 21.2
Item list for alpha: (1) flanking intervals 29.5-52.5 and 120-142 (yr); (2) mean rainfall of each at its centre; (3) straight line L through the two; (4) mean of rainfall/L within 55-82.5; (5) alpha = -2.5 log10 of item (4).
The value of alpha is -0.18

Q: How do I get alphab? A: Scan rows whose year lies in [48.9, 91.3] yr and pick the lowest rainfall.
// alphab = 21.4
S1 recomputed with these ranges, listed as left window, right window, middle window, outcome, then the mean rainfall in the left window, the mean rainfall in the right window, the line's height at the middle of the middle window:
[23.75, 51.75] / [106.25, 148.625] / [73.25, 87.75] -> -1.7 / 23.3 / 18.6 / 21.1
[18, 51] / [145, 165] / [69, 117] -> -3.1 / 23.3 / 17.9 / 20.7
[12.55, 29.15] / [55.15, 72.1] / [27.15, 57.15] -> 1.3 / 23.2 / 26.8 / 25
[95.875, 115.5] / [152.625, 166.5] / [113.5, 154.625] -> 3.2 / 20.8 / 18.4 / 19.5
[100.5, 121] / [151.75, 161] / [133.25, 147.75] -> 0.9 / 20.2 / 18.1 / 18.8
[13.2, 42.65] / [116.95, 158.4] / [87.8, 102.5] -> -1.0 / 23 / 18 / 19.9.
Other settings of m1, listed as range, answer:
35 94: 24.5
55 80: 26.1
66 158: 20.4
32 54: 23.9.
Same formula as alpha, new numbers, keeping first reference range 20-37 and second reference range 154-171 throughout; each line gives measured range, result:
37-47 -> -0.08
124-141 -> 0.12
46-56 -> -0.17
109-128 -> 0.06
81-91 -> -0.06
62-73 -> -0.22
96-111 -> -0.03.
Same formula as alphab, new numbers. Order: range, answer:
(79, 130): 17.3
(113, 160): 16.5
